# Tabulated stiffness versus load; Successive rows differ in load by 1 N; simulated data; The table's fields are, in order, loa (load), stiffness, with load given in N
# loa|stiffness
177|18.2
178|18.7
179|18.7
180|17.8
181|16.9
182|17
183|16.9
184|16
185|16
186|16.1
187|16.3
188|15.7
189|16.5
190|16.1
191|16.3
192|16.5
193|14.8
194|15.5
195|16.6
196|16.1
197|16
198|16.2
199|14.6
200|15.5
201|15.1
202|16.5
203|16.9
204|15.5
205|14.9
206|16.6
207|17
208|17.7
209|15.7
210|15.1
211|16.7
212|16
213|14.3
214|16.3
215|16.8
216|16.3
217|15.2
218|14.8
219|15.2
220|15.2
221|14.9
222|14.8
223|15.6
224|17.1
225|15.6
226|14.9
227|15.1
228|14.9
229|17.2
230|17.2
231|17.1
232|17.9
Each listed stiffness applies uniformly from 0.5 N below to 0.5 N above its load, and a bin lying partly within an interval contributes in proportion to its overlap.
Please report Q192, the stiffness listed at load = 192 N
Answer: 16.5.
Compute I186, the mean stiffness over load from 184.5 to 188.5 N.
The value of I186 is 16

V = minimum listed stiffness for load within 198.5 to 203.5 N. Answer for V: 14.6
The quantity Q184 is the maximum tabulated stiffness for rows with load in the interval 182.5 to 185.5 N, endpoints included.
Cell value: 16.9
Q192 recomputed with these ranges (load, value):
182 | 17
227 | 15.1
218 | 14.8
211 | 16.7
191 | 16.3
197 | 16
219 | 15.2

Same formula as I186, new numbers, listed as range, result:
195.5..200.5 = 15.7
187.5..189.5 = 16.1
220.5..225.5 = 15.6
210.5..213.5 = 15.7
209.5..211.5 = 15.9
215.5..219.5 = 15.4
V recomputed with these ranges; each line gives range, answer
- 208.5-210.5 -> 15.1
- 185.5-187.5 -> 16.1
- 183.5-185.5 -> 16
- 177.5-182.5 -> 16.9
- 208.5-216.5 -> 14.3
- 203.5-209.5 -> 14.9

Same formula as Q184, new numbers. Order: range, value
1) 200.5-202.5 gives 16.5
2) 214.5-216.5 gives 16.8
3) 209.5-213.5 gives 16.7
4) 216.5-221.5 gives 15.2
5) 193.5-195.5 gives 16.6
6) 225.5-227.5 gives 15.1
